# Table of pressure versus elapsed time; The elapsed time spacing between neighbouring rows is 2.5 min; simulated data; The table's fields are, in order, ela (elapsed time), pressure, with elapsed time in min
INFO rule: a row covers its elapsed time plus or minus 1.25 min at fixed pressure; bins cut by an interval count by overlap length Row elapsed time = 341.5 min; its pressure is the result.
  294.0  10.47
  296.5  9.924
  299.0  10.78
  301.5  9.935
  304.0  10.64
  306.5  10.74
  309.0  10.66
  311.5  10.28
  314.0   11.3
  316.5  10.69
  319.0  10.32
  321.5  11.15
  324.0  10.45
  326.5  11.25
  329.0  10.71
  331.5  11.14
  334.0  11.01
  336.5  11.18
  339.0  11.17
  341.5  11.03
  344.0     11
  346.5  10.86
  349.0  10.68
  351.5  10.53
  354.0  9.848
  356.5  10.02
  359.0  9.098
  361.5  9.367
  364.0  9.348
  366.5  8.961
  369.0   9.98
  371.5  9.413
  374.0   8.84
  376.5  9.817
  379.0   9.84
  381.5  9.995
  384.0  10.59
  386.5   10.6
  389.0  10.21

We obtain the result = 11.03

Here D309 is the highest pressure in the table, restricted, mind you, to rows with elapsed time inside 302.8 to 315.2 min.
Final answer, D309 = 11.3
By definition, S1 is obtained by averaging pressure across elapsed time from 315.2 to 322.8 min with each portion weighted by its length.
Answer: 10.7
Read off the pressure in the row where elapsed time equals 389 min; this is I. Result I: 10.21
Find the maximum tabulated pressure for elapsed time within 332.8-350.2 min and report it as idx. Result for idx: 11.18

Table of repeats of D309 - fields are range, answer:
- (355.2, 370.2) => 10.02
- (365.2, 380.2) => 9.98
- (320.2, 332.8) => 11.25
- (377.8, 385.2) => 10.59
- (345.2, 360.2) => 10.86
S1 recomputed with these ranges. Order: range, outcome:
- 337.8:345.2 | 11.1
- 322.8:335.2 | 10.9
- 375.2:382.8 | 9.88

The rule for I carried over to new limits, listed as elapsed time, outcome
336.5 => 11.18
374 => 8.84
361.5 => 9.367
